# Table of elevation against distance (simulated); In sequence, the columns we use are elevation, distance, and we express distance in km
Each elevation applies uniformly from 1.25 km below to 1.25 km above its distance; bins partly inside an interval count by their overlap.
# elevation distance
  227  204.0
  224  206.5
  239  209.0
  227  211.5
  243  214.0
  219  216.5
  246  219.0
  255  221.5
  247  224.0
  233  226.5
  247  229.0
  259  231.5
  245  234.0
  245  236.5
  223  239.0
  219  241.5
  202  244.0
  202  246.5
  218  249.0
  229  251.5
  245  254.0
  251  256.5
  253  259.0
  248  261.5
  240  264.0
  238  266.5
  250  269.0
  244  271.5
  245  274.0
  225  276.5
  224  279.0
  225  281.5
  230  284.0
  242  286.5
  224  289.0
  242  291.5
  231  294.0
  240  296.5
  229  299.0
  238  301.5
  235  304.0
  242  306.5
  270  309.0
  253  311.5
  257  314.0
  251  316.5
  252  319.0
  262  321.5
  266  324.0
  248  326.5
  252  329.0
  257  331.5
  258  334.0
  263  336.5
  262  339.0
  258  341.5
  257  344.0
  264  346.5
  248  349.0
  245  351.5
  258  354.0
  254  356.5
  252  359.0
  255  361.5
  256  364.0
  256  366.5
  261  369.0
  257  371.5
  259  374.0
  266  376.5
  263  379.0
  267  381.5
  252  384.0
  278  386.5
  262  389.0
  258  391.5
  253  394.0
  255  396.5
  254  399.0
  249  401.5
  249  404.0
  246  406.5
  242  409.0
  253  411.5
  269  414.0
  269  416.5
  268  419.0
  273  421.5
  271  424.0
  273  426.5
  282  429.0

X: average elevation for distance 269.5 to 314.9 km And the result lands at 239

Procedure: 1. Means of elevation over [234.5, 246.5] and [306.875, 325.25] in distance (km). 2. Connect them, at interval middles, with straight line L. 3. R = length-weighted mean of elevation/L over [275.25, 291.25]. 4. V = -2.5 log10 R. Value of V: 0.06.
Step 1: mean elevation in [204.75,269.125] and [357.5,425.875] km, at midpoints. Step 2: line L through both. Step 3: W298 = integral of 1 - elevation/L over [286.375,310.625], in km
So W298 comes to 0.6 km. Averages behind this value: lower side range 236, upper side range 259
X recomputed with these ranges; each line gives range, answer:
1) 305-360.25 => 256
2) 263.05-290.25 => 235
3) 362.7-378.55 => 259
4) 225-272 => 236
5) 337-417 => 257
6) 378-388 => 265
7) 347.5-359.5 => 252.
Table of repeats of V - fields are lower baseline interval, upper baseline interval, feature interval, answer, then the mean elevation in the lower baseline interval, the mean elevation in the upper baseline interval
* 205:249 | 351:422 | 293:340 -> -0.02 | 233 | 258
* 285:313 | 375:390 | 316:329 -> -0.04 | 241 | 265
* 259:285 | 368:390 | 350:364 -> 0.02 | 238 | 263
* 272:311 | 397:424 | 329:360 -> -0.04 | 237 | 258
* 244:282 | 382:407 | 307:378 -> -0.04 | 235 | 256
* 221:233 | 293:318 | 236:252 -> 0.14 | 248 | 245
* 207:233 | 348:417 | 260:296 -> 0.05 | 241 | 257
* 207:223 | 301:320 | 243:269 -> 0.04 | 238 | 250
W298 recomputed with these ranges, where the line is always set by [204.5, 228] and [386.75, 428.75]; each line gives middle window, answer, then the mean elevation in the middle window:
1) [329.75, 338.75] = -0.3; 259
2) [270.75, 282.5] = 0.6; 232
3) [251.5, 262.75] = -0.2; 247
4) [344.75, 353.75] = 0.0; 253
